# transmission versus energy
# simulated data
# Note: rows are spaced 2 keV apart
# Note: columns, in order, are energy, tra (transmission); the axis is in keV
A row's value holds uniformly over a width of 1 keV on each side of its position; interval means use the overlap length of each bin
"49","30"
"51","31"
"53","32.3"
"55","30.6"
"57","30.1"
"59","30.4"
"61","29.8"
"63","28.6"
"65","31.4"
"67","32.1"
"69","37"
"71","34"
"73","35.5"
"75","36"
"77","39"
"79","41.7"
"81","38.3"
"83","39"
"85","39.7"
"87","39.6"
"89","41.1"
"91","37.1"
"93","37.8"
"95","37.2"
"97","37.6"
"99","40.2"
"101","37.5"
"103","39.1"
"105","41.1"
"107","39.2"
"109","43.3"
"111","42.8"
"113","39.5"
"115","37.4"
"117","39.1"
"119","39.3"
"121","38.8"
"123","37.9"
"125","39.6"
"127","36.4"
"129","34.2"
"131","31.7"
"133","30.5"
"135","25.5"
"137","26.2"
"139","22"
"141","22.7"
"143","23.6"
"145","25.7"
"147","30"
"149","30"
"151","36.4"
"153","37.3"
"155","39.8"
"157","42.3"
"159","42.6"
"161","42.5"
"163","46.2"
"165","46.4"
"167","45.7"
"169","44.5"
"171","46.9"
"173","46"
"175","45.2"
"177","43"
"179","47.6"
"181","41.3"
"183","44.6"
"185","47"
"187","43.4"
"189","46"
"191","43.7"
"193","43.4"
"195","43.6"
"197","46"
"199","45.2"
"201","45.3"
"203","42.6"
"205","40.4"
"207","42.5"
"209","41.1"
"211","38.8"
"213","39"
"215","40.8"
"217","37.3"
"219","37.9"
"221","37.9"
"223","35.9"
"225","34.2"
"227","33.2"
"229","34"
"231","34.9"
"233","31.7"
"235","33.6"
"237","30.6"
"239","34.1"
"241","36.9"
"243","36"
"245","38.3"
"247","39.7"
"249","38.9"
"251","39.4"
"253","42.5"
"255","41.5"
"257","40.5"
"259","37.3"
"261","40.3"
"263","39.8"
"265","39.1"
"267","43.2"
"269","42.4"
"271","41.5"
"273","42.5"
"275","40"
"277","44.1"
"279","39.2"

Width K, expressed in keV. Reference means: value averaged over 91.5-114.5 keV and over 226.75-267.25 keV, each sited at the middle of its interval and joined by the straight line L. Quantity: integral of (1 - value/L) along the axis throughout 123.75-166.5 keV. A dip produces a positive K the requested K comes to 5.3 keV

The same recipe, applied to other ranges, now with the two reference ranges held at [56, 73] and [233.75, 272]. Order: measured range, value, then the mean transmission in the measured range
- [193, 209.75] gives -3.0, 43.4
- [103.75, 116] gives -2.6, 40.5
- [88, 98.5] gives -1.7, 38.3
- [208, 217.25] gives -0.6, 39.6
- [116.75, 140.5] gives 0.8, 33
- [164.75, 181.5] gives -4.4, 45.2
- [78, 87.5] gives -2.1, 39.7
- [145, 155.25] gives 0.5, 33.4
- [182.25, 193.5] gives -2.6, 44.7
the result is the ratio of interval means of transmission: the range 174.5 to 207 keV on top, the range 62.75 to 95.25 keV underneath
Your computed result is 1.20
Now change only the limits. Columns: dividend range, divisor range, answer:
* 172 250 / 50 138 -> 1.11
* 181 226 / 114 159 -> 1.25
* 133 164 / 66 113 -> 0.85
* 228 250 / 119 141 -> 1.10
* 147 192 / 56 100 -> 1.19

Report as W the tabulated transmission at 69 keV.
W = 37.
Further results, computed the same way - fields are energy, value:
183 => 44.6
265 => 39.1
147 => 30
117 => 39.1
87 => 39.6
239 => 34.1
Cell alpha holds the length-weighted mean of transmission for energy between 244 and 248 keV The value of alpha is 39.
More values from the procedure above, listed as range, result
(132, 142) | 25.4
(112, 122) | 38.8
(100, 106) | 39.2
